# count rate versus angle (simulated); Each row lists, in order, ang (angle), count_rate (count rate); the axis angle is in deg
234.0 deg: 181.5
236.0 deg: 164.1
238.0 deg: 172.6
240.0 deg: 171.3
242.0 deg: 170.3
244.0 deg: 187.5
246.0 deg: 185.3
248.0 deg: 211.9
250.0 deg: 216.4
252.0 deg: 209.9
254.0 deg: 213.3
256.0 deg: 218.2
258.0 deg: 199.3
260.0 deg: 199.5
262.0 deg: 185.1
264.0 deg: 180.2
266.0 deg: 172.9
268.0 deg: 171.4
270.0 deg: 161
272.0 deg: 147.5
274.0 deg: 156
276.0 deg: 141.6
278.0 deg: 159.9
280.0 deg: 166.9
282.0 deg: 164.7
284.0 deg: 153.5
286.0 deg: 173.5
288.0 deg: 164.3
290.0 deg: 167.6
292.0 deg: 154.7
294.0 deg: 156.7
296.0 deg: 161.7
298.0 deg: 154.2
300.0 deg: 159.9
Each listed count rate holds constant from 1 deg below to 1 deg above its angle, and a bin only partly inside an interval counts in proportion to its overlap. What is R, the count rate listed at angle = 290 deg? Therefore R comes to 167.6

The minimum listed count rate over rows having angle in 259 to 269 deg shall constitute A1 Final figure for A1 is 171.4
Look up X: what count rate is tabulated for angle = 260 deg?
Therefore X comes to 199.5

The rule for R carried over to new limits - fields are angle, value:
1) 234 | 181.5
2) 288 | 164.3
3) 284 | 153.5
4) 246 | 185.3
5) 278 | 159.9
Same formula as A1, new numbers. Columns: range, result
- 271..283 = 141.6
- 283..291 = 153.5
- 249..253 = 209.9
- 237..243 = 170.3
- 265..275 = 147.5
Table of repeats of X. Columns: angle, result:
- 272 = 147.5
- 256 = 218.2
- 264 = 180.2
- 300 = 159.9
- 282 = 164.7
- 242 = 170.3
